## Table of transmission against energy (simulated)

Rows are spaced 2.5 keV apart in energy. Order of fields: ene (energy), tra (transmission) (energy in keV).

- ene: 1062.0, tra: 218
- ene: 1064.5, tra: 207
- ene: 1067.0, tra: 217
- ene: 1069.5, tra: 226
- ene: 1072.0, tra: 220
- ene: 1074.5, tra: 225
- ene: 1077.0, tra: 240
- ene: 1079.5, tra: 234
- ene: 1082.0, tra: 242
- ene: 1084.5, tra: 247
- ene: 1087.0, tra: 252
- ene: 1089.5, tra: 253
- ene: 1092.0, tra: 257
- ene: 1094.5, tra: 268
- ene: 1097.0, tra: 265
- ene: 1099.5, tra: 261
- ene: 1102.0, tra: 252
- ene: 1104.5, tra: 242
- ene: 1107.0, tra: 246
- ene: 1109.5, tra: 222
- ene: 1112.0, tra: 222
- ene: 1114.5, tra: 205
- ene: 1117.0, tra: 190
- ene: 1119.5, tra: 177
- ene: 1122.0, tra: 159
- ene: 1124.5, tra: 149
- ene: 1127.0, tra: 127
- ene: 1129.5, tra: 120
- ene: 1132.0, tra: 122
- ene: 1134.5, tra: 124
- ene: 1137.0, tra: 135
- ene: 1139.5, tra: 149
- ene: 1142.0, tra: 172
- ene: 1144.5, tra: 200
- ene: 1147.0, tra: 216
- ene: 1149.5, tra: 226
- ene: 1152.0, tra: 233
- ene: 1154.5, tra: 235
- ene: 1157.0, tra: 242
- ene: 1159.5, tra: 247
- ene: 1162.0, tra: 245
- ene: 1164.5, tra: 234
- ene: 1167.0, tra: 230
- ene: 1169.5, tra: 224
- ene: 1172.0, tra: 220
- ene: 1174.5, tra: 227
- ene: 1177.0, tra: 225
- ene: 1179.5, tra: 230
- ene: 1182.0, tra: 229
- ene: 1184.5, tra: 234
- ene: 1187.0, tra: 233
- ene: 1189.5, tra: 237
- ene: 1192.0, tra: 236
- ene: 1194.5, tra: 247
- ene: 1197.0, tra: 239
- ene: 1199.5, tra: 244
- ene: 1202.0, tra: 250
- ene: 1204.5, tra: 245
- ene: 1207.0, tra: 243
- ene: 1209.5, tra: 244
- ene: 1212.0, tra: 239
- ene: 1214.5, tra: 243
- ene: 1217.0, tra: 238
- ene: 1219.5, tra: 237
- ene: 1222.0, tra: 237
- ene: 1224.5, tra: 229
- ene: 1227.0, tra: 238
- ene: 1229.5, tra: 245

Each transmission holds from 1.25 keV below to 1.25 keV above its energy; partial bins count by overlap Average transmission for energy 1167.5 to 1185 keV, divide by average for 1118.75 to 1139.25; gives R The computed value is 1.6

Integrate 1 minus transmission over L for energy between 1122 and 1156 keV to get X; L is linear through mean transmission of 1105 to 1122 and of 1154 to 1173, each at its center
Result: 8.0 keV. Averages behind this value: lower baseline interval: 208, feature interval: 170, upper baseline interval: 235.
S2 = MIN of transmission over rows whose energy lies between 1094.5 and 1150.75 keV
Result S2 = 120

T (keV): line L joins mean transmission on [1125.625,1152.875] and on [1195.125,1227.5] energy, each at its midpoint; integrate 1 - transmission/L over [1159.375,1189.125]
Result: -4.4 keV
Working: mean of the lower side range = 165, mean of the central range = 231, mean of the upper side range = 241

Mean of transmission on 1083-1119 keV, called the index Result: 240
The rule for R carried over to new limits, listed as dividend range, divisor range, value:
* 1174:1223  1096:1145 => 1.28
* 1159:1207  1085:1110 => 0.93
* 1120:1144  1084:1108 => 0.56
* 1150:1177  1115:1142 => 1.57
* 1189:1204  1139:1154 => 1.19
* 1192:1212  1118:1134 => 1.71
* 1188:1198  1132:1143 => 1.69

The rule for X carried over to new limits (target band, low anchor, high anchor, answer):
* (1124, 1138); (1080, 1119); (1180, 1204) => 6.5 keV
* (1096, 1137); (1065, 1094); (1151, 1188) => 7.9 keV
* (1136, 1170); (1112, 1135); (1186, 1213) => -4.1 keV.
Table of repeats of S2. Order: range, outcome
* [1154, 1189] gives 220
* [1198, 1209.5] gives 243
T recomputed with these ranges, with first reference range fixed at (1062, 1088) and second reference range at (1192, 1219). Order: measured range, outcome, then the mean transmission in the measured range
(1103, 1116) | 0.4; 227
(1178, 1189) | 0.4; 232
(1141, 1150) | 1.3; 202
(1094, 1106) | -1.2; 257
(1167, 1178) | 0.7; 225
